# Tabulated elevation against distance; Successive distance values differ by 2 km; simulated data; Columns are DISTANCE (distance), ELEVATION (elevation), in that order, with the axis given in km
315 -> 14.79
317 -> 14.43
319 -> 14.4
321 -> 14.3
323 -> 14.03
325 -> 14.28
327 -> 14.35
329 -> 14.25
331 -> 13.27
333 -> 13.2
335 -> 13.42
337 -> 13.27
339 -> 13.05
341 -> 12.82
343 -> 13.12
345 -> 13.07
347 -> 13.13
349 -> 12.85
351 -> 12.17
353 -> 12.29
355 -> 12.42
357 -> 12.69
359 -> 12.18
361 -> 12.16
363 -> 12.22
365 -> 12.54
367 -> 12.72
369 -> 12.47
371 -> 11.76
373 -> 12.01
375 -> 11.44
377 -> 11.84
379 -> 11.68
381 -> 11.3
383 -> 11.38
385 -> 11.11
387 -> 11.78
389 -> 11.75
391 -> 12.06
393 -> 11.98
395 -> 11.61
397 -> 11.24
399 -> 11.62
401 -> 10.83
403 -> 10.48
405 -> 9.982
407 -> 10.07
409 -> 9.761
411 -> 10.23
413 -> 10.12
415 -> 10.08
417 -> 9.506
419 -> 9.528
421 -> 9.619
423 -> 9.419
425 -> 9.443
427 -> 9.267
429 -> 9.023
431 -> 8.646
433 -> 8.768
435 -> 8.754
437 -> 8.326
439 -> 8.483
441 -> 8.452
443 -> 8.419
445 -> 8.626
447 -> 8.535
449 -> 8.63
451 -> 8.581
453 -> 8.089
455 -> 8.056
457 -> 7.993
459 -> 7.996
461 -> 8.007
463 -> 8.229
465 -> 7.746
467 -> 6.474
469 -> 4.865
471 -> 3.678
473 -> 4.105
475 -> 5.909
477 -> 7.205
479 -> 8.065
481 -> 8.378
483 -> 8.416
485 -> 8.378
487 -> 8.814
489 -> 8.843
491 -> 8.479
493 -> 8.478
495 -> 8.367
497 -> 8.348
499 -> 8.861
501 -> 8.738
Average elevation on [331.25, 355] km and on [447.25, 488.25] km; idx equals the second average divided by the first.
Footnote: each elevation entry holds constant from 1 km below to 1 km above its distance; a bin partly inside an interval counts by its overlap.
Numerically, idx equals 0.6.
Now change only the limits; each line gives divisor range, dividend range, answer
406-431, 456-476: 0.67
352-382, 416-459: 0.72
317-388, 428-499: 0.62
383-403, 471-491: 0.65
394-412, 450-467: 0.75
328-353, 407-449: 0.70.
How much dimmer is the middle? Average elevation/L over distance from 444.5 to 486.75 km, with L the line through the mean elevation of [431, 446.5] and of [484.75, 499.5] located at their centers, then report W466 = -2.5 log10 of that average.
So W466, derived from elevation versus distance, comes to 0.15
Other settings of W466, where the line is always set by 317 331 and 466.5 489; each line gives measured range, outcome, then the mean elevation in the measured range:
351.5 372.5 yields 0.00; 12.3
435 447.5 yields 0.01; 8.49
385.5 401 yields -0.07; 11.6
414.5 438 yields 0.02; 9.18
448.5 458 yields -0.03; 8.25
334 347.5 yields 0.02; 13.1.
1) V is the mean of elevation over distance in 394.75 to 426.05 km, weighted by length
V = 10.2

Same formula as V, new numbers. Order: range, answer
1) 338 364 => 12.6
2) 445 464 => 8.26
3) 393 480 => 8.7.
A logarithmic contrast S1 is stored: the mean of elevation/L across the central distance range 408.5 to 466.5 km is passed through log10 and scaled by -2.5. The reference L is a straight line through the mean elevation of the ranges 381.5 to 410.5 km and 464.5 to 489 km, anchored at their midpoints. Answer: 0.01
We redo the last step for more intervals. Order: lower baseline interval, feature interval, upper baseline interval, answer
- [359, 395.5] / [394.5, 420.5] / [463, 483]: -0.02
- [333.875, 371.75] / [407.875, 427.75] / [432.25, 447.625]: -0.01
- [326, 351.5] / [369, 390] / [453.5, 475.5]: -0.05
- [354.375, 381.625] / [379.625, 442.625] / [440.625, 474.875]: -0.03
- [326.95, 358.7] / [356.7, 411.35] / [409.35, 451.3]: -0.03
